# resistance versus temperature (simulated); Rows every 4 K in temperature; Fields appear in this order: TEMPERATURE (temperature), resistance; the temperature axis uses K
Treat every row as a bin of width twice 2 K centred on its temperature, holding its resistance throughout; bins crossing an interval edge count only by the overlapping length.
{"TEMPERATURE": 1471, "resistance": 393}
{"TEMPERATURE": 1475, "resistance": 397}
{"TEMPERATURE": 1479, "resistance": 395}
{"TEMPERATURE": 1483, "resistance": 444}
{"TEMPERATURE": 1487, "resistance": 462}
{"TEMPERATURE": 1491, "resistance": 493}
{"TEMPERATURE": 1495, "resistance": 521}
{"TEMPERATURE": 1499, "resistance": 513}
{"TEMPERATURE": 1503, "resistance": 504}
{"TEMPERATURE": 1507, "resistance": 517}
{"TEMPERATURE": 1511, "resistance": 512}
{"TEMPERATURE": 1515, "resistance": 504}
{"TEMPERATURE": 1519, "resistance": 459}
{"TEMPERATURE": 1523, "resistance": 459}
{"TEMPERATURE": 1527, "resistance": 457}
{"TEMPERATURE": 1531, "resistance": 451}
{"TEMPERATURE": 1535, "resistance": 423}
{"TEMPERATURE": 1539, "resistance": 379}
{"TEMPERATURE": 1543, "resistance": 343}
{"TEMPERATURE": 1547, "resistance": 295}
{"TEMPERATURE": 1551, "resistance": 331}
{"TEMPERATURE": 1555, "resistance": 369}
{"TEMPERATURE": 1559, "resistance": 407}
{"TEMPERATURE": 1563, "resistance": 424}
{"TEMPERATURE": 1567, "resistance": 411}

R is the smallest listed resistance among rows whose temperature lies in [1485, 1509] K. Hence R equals 462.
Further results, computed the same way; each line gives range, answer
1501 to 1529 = 457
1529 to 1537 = 423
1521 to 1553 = 295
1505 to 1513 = 512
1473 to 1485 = 395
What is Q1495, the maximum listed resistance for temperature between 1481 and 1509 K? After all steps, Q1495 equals 521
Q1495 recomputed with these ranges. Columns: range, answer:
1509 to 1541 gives 512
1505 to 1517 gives 517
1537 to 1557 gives 379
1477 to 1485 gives 444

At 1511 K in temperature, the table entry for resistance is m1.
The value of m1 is 512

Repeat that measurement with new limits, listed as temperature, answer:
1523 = 459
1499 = 513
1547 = 295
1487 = 462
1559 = 407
